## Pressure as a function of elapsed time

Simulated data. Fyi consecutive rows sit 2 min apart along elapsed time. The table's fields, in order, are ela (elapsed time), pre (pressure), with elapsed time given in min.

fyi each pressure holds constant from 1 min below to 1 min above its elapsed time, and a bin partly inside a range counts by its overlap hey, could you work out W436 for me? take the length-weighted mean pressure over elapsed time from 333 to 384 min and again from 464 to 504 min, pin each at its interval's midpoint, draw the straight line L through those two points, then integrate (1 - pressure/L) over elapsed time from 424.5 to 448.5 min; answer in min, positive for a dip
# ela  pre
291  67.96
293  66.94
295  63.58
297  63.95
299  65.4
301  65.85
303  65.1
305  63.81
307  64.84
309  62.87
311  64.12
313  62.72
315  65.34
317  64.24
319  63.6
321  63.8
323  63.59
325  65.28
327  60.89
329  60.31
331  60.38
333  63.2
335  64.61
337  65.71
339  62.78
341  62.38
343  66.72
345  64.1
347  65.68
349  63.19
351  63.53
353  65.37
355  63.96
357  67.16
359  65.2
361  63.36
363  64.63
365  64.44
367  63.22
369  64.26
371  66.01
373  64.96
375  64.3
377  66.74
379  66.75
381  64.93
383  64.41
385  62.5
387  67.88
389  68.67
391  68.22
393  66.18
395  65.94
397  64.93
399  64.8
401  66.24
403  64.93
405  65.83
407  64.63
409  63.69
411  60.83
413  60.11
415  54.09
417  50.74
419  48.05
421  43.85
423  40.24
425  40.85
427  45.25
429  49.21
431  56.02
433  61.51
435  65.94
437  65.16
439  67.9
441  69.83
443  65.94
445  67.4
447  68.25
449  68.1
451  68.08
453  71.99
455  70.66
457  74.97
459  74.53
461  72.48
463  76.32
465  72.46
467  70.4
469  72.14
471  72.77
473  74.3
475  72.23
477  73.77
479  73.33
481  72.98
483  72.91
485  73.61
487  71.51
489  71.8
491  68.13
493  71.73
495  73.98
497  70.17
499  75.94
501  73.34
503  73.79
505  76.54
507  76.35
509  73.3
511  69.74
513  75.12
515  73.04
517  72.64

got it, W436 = 3.0 min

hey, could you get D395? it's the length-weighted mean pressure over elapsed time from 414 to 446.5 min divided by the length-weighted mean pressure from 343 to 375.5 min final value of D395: 0.87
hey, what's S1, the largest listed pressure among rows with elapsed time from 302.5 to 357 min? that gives 67.16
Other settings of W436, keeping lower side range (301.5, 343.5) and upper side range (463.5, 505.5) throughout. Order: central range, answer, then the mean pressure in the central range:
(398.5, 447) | 7.5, 58.6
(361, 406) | 1.1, 65.4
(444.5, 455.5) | 0.3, 69.1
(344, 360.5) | 0.1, 64.7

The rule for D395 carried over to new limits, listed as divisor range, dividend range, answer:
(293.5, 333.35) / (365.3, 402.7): 1.03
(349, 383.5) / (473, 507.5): 1.13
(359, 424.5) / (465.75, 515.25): 1.17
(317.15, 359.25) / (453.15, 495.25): 1.14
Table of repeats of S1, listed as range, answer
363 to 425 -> 68.67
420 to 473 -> 76.32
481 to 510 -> 76.54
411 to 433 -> 61.51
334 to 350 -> 66.72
